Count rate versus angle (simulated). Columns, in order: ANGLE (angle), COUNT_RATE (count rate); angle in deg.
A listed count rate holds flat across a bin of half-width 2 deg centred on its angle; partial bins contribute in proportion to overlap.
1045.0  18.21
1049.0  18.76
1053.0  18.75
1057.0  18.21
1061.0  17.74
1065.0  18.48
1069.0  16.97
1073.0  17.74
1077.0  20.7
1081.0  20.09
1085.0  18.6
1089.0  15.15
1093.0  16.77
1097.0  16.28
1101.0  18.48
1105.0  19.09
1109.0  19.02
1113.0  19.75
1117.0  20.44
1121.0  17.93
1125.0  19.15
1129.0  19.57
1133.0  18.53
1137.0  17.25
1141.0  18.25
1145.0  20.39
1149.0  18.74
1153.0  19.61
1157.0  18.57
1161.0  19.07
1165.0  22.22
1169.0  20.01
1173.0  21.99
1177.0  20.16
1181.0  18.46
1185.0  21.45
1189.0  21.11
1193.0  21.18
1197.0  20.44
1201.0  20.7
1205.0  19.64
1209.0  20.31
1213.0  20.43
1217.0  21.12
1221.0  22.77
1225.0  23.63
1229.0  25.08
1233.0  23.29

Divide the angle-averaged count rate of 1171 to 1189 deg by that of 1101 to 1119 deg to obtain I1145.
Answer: 1.06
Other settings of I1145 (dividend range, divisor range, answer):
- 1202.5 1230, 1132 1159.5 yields 1.16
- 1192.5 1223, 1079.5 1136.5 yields 1.13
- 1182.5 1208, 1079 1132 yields 1.12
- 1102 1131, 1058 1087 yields 1.03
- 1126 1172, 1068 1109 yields 1.07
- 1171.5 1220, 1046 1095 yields 1.13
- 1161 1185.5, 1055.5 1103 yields 1.15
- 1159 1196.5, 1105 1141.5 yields 1.09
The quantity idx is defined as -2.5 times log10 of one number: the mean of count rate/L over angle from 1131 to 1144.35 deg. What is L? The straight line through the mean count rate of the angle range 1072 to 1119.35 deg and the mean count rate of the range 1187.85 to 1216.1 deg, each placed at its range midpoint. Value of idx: 0.06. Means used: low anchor 18.5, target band 18.3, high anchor 20.5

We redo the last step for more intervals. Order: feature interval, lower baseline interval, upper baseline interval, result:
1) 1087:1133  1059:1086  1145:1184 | 0.048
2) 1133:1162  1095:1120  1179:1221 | 0.044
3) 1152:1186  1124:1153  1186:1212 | -0.022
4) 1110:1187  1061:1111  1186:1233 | 0.017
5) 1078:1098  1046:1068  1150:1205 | 0.073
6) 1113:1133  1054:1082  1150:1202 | 0.011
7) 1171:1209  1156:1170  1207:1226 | 0.013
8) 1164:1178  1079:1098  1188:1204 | -0.058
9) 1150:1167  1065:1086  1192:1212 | 0.003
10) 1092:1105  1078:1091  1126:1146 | 0.049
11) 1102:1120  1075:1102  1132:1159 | -0.065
